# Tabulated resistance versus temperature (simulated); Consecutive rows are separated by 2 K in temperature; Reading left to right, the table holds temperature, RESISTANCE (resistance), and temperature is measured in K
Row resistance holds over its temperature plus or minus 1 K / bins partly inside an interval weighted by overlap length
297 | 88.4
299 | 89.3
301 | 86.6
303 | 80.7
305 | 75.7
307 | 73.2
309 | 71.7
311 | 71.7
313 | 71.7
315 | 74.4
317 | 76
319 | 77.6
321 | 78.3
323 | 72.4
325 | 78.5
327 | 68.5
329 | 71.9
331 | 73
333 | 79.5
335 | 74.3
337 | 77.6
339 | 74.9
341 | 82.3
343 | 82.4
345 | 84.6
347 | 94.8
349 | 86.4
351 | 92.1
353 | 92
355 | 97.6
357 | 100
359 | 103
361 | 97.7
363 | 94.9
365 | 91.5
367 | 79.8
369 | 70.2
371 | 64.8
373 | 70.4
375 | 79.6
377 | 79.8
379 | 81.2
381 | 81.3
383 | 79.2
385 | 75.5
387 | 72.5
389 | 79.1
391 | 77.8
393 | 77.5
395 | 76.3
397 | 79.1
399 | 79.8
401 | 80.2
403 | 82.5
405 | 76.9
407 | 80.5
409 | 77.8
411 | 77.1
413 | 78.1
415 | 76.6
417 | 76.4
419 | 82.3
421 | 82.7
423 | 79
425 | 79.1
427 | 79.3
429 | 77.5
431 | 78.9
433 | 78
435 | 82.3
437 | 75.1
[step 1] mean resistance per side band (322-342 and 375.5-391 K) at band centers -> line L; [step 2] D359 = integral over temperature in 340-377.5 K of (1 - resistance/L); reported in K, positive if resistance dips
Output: -4.8 K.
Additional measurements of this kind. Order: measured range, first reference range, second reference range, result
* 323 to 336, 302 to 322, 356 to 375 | 0.7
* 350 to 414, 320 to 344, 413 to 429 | -3.5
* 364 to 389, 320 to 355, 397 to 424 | 0.8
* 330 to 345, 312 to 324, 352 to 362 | 1.5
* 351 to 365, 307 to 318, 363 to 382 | -3.5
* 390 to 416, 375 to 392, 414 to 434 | 0.1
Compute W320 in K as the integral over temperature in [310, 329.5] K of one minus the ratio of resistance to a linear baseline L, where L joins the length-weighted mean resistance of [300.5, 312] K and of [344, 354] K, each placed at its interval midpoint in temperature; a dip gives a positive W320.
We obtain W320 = 1.53 K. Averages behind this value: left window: 76.2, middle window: 74.2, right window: 90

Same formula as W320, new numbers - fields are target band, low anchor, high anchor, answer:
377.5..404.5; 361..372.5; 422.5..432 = 0.57 K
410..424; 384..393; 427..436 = -0.12 K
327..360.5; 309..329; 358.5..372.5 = -2.13 K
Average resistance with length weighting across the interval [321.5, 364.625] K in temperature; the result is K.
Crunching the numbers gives 84.7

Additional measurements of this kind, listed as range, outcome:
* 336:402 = 82.9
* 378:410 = 78.6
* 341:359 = 91.4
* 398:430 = 79.1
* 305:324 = 74.2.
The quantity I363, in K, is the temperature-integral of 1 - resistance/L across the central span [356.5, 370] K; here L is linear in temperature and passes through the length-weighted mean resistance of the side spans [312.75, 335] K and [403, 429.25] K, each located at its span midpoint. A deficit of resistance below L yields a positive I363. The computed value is -2.5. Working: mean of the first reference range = 74.8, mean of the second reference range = 78.9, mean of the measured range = 90.7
